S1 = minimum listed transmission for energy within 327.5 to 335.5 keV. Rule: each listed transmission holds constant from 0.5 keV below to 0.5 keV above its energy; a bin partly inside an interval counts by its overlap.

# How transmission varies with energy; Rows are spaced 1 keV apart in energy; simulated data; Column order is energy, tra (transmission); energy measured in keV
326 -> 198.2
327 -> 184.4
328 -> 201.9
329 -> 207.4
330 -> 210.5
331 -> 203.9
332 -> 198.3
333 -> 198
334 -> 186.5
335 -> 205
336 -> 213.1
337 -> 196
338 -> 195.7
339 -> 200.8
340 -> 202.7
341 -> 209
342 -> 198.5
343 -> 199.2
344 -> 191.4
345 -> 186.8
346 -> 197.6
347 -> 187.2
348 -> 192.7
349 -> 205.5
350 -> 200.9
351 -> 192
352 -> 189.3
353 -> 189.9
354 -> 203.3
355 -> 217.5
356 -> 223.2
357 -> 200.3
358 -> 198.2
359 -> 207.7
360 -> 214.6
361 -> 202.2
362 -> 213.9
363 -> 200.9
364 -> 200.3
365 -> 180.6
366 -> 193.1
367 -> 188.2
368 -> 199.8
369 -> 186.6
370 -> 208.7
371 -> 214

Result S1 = 186.5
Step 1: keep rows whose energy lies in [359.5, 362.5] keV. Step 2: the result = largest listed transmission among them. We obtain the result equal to 214.6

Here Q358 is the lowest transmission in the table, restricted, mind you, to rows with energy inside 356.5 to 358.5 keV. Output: 198.2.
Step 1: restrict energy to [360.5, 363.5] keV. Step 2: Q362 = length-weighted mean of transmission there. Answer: 206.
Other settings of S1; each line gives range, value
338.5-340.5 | 200.8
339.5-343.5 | 198.5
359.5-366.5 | 180.6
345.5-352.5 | 187.2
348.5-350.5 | 200.9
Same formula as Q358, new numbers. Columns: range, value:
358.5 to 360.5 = 207.7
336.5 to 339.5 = 195.7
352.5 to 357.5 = 189.9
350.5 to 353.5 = 189.3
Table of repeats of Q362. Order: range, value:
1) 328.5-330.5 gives 209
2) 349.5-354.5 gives 195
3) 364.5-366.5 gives 187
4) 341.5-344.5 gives 196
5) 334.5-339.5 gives 202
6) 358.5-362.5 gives 210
